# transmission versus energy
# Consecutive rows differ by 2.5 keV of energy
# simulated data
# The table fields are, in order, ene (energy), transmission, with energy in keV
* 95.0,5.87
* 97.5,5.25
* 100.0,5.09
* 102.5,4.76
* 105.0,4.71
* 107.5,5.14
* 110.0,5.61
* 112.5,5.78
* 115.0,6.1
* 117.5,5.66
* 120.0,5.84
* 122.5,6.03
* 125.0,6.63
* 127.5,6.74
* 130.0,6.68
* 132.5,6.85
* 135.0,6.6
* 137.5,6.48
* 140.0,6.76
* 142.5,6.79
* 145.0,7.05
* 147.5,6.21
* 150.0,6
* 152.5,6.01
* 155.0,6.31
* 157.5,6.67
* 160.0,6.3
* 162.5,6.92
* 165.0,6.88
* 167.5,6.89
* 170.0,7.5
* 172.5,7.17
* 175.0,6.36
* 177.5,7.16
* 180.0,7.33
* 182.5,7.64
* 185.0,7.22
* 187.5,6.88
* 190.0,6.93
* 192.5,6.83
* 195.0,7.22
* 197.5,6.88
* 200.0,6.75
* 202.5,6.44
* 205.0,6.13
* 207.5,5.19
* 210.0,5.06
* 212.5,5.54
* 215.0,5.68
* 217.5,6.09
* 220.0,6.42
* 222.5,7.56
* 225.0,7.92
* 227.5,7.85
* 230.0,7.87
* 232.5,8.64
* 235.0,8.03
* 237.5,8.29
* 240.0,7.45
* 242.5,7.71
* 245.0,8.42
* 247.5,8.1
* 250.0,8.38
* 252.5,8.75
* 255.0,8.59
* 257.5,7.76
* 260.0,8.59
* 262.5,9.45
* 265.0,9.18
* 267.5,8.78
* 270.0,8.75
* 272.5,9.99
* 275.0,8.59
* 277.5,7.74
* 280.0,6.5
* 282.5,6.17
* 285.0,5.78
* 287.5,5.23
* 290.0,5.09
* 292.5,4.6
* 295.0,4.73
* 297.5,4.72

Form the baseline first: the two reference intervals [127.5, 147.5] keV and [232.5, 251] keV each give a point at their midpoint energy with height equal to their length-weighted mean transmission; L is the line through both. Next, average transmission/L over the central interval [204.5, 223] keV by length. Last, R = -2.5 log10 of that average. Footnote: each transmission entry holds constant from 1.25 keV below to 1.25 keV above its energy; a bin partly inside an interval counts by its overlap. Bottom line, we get 0.29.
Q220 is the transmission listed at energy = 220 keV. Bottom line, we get 6.42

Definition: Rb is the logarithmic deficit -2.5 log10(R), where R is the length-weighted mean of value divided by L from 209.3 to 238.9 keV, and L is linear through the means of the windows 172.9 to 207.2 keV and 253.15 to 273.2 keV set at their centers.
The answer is 0.102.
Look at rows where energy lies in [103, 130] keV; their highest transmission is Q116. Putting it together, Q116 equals 6.74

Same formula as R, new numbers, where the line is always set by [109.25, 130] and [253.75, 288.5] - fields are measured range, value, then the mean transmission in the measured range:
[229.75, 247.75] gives -0.072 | 8.07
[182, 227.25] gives 0.086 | 6.59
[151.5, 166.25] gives 0.009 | 6.52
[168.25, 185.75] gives -0.060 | 7.19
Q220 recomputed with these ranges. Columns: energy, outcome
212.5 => 5.54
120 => 5.84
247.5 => 8.1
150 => 6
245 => 8.42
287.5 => 5.23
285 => 5.78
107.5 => 5.14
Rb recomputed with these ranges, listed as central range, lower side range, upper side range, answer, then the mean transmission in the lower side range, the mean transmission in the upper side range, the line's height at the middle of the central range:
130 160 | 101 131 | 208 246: -0.06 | 5.79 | 7.19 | 6.16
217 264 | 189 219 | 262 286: -0.12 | 6.22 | 8.07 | 7.19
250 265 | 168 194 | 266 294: -0.22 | 7.1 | 7.02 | 7.04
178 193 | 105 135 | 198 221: -0.20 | 6.06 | 5.95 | 5.98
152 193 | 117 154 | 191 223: -0.09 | 6.44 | 6.27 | 6.35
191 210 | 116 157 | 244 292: 0.11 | 6.42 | 7.83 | 7.11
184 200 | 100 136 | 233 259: 0.04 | 5.9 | 8.17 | 7.21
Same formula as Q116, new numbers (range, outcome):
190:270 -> 9.45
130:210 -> 7.64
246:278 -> 9.99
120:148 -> 7.05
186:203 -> 7.22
